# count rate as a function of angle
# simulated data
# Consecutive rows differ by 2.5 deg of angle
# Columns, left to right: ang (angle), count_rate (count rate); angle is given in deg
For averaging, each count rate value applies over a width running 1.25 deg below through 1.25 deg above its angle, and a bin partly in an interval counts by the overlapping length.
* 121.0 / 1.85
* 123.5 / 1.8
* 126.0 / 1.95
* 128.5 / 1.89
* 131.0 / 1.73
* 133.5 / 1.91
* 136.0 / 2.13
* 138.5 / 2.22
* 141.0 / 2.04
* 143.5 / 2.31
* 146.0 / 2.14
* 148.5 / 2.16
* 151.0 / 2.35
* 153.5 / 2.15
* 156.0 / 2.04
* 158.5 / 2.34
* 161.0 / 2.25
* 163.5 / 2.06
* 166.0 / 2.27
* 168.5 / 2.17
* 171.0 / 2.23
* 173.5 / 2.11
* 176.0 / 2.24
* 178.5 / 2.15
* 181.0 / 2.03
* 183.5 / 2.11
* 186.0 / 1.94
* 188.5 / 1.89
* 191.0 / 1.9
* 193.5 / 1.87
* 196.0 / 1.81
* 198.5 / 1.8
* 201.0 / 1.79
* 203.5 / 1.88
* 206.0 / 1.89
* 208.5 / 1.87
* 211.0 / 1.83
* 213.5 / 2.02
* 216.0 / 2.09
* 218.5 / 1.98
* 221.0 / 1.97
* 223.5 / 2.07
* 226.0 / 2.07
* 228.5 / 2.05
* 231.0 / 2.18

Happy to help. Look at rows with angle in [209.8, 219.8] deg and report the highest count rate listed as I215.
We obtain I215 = 2.09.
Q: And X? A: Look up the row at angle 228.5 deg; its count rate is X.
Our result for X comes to 2.05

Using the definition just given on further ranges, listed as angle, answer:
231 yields 2.18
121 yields 1.85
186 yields 1.94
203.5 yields 1.88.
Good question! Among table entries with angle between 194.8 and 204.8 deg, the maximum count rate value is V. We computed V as 1.88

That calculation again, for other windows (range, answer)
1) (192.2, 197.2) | 1.87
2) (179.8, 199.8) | 2.11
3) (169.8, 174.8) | 2.23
